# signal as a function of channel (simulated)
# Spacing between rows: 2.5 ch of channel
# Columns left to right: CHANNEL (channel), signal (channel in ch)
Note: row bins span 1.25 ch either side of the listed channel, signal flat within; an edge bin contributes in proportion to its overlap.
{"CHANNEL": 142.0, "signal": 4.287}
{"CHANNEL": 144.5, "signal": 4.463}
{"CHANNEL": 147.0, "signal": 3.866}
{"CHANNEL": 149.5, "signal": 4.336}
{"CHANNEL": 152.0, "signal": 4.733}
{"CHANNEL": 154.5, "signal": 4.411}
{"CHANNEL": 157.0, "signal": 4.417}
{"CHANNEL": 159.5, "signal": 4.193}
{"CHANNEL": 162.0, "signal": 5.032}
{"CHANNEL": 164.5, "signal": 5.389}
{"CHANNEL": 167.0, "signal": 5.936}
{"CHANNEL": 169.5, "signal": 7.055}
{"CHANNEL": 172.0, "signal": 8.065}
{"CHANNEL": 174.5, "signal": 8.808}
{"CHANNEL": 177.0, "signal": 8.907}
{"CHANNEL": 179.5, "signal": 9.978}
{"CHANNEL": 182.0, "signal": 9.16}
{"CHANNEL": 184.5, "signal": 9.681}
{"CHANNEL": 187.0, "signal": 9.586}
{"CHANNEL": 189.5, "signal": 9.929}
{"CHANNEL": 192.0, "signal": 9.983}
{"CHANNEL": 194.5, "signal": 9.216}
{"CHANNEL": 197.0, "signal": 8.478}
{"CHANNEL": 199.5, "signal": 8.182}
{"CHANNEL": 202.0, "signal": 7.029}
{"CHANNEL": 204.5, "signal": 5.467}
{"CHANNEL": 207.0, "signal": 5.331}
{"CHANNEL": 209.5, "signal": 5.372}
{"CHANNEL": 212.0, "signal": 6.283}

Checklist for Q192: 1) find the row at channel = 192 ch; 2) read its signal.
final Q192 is 9.983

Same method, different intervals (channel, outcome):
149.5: 4.336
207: 5.331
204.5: 5.467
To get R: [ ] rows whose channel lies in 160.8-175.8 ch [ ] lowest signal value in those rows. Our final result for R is 5.032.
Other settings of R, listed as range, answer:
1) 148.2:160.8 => 4.193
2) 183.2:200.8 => 8.182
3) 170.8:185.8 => 8.065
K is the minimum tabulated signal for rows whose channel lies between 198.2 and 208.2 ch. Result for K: 5.331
